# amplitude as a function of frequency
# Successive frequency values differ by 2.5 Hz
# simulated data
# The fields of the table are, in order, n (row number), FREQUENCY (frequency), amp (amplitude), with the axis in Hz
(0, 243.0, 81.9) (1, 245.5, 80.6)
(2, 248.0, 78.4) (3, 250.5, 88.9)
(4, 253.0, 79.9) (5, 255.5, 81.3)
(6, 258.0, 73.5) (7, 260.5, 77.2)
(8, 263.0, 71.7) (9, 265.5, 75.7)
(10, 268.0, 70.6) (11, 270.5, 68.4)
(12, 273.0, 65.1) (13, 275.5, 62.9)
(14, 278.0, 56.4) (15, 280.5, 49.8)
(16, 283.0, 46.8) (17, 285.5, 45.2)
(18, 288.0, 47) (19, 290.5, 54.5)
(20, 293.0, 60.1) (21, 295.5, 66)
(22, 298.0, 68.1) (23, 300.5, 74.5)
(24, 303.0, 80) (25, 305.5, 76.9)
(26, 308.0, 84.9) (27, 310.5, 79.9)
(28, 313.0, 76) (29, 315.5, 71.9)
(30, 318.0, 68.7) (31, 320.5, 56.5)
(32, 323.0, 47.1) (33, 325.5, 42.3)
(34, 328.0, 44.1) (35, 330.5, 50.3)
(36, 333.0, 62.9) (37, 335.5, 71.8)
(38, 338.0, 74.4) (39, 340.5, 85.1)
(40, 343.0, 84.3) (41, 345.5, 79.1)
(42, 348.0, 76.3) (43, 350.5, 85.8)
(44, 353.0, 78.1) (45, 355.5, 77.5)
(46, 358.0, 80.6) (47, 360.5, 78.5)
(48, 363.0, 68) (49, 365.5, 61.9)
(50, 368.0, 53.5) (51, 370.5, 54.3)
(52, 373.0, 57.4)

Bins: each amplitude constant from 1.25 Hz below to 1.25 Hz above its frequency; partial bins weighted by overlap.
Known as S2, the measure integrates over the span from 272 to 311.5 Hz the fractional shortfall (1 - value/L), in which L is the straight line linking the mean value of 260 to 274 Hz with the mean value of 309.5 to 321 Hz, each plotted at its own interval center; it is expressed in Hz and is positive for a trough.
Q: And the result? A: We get 4.31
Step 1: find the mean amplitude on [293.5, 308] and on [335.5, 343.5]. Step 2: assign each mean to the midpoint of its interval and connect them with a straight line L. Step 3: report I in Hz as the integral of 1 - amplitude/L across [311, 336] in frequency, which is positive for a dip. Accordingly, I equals 5.7 Hz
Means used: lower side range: 73.4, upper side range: 79.5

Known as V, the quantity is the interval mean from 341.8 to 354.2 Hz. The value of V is 80.7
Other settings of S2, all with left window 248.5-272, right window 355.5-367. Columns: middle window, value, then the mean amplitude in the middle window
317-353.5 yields 3.2 Hz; 66.9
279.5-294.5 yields 4.9 Hz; 50.8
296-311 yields -0.4 Hz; 76.7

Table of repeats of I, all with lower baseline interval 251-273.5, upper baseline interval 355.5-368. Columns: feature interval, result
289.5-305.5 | 1.1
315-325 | 1.9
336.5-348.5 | -1.4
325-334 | 2.7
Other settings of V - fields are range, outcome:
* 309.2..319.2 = 74.2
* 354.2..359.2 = 79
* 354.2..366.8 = 73.2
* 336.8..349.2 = 79.9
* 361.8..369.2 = 61.1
